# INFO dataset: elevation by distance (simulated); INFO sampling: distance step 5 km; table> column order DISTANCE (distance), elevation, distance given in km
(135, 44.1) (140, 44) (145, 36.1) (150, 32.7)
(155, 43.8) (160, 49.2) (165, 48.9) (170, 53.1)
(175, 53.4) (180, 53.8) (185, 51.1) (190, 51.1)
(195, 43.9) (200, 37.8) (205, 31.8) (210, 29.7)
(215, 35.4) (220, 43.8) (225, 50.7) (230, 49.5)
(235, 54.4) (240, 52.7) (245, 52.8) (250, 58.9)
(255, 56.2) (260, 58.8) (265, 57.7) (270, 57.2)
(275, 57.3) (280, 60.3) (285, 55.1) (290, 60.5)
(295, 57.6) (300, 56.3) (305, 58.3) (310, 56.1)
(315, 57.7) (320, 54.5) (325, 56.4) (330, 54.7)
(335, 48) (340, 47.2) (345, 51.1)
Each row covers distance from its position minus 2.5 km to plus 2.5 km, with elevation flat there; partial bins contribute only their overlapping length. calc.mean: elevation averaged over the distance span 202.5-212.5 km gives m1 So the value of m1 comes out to 30.8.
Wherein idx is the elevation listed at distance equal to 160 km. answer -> 49.2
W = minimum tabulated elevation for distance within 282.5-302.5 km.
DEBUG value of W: 55.1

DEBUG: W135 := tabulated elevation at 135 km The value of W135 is 44.1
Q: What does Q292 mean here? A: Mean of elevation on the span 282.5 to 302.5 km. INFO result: 57.4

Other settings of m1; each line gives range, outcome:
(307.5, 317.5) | 56.9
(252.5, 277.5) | 57.4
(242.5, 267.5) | 56.9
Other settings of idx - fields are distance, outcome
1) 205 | 31.8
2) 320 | 54.5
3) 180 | 53.8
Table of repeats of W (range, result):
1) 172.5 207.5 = 31.8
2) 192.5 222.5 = 29.7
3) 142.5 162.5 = 32.7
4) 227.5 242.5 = 49.5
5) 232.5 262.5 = 52.7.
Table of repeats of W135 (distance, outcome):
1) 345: 51.1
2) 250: 58.9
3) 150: 32.7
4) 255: 56.2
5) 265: 57.7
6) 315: 57.7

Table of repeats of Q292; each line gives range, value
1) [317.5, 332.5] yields 55.2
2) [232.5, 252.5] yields 54.7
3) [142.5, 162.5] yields 40.5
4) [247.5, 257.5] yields 57.5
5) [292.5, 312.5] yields 57.1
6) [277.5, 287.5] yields 57.7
